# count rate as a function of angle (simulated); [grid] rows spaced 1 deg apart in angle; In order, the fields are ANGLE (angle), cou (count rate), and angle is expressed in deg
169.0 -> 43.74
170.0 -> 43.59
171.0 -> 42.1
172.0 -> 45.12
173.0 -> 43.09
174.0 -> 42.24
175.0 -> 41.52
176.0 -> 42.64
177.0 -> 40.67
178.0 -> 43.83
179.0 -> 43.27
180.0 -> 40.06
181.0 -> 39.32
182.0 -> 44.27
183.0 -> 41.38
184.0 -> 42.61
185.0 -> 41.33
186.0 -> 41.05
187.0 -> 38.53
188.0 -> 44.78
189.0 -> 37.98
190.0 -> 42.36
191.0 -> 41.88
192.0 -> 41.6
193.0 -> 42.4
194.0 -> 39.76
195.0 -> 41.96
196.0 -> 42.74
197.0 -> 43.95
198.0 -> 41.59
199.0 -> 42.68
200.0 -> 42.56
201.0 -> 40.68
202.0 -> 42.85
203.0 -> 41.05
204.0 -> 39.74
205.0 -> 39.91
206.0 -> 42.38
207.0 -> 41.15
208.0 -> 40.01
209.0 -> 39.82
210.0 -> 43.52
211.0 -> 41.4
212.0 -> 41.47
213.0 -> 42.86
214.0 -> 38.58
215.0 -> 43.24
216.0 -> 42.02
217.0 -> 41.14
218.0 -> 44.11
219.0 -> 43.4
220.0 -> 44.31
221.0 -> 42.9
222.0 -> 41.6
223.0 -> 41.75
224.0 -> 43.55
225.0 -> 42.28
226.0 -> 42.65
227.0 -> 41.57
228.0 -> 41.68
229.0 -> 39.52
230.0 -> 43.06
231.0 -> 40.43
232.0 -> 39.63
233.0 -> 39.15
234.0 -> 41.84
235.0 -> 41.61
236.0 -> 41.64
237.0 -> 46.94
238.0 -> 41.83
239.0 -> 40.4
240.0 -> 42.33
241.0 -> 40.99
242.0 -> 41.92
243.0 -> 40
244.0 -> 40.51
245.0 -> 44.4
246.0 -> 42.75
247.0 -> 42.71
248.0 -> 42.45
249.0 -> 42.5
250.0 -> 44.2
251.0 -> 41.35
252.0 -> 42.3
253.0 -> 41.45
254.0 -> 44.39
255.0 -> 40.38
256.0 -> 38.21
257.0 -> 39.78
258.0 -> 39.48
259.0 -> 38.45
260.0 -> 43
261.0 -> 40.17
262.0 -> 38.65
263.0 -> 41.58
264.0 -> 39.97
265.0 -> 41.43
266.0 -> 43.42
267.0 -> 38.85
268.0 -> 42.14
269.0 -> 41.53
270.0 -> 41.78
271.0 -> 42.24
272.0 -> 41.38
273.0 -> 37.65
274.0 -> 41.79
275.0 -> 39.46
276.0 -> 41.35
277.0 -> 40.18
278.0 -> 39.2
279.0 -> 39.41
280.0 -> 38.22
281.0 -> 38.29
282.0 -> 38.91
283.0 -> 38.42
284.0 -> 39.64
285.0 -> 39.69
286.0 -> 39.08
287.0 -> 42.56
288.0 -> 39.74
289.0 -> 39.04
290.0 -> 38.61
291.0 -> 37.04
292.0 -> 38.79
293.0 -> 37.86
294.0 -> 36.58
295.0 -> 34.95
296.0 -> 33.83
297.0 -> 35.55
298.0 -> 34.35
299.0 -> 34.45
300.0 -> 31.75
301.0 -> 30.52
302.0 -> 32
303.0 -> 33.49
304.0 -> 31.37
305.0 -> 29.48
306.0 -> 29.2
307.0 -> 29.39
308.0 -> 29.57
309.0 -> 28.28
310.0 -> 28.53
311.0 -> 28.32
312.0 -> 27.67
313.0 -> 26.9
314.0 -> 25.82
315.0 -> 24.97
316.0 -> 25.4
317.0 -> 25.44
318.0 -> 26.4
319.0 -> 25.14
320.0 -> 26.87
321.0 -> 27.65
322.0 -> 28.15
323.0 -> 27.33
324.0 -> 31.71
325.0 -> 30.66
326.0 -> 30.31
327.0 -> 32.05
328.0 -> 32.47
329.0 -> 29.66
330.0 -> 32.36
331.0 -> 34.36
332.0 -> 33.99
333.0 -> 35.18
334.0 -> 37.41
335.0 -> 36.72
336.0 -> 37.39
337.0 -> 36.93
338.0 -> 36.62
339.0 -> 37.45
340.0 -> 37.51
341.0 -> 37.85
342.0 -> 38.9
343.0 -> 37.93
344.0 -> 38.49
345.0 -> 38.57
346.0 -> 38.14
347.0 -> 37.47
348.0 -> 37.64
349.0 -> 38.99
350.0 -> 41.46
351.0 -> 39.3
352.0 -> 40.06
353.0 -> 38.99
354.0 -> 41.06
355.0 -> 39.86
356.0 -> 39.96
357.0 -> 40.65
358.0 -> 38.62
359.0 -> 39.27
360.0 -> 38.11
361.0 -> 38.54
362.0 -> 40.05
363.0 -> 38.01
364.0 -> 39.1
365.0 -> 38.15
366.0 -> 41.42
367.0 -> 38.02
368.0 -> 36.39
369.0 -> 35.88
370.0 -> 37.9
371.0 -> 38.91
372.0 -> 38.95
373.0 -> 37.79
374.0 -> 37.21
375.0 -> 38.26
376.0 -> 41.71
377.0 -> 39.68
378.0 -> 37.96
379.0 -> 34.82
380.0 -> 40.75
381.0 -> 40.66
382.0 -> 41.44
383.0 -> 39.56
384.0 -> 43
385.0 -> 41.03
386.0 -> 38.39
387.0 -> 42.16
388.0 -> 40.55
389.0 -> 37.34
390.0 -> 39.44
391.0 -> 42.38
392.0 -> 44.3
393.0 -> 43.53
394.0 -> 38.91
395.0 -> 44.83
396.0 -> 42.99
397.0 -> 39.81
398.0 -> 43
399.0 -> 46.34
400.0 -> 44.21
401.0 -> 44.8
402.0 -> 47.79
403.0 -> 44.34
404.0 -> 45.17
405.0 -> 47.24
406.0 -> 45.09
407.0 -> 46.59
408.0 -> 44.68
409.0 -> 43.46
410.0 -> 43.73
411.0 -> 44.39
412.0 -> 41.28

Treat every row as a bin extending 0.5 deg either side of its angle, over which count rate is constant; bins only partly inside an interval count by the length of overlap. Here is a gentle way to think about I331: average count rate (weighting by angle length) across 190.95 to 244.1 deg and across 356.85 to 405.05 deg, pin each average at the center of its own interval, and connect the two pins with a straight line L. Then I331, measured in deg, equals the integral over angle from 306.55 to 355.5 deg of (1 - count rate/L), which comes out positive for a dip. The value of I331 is 9.1 deg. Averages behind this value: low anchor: 41.8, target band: 33.3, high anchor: 40.5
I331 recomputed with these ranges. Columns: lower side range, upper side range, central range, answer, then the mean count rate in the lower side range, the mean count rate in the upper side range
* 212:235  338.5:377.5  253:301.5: 1.9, 41.9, 38.8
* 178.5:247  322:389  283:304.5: 1.7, 41.8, 37.6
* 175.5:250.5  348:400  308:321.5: 4.6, 41.8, 39.9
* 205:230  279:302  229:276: -2.0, 41.9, 37.1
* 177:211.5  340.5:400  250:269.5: 0.0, 41.6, 39.7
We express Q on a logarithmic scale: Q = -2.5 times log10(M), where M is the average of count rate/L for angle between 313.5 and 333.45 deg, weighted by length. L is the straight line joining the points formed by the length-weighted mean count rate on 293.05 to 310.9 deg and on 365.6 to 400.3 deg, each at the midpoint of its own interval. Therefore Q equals 0.17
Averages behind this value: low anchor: 32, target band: 29.3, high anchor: 40.2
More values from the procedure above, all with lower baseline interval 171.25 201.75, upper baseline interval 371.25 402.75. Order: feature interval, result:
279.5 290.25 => 0.06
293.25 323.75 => 0.36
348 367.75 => 0.05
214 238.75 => -0.01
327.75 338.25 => 0.19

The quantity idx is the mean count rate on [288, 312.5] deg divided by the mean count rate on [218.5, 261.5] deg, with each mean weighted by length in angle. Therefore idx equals 0.8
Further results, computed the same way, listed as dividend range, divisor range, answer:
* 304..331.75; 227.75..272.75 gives 0.69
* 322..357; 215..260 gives 0.87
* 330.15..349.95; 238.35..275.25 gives 0.90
